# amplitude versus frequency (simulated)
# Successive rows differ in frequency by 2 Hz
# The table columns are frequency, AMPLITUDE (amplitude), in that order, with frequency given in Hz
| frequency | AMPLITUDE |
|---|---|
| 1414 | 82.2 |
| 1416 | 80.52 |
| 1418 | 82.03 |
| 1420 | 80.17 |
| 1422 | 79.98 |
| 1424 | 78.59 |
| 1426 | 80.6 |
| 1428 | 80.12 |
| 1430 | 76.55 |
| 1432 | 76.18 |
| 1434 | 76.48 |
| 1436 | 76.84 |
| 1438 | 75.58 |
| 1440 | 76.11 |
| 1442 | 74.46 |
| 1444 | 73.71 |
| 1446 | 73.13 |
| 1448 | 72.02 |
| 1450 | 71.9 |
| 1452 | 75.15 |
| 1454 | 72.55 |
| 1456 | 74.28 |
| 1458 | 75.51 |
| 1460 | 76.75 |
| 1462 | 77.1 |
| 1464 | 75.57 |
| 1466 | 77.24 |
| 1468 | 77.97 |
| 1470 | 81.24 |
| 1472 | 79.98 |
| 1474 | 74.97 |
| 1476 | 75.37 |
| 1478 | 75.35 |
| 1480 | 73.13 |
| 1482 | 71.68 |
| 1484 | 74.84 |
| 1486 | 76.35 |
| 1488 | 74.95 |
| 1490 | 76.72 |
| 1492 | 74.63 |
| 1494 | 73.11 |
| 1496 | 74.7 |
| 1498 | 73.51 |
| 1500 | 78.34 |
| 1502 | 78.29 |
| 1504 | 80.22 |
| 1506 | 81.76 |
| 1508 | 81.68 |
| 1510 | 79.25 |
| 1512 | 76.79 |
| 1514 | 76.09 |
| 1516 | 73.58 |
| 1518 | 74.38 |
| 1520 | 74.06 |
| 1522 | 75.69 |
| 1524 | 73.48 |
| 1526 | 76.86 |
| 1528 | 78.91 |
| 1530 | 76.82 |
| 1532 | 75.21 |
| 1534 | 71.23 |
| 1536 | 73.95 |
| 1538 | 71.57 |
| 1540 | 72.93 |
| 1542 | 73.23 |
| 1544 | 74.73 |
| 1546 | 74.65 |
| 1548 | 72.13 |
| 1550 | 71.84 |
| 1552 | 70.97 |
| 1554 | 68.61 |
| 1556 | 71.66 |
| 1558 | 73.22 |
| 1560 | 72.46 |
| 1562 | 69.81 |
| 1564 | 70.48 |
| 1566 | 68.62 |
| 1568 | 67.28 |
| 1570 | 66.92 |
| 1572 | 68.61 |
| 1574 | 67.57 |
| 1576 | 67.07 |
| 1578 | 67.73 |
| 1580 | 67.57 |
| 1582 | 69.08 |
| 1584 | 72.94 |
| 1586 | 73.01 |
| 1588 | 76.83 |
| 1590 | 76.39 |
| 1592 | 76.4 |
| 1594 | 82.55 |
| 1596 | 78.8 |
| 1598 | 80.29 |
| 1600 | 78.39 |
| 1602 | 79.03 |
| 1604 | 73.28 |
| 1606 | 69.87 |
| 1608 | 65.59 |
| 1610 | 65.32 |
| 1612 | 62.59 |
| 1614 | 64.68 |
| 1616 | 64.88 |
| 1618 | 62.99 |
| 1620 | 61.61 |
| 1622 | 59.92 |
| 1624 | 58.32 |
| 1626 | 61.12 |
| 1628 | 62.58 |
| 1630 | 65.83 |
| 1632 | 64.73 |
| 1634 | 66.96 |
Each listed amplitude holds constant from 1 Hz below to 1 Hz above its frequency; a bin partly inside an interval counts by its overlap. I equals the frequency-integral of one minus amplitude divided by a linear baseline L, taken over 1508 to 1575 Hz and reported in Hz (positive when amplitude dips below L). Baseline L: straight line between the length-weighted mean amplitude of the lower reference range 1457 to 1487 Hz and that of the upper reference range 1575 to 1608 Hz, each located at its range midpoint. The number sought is 1.8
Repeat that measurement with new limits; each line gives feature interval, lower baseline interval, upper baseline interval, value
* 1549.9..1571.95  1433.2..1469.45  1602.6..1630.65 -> -0.65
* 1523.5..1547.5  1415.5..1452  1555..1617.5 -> -0.45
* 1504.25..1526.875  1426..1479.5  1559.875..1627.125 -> -1.15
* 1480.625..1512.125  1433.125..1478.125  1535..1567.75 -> -1.12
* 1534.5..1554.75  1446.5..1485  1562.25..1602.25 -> 0.28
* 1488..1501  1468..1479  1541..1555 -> 0.14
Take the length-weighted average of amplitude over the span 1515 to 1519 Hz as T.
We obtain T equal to 74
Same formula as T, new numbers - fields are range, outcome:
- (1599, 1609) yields 73.2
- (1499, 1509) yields 80.1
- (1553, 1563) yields 71.2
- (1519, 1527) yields 75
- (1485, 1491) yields 76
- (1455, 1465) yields 75.8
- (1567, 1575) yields 67.6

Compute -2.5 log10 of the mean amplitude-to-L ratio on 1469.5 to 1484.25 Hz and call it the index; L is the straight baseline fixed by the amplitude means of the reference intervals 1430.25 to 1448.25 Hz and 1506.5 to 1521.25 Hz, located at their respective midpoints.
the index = 0.00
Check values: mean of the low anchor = 75.1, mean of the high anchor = 76.7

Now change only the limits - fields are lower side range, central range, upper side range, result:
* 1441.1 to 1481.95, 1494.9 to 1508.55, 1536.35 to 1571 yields -0.067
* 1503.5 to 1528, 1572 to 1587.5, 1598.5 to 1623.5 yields 0.017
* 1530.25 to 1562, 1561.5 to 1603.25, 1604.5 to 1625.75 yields -0.075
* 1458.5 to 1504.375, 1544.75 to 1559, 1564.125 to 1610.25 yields 0.024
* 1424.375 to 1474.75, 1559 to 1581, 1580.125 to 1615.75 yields 0.076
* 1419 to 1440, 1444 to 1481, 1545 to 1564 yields 0.012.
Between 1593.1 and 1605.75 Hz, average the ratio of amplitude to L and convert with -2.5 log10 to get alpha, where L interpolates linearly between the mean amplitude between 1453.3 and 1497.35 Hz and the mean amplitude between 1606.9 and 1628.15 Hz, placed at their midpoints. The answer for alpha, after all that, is -0.21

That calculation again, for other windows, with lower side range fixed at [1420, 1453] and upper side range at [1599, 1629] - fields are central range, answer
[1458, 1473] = -0.05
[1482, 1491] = -0.03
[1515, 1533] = -0.06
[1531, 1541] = -0.04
